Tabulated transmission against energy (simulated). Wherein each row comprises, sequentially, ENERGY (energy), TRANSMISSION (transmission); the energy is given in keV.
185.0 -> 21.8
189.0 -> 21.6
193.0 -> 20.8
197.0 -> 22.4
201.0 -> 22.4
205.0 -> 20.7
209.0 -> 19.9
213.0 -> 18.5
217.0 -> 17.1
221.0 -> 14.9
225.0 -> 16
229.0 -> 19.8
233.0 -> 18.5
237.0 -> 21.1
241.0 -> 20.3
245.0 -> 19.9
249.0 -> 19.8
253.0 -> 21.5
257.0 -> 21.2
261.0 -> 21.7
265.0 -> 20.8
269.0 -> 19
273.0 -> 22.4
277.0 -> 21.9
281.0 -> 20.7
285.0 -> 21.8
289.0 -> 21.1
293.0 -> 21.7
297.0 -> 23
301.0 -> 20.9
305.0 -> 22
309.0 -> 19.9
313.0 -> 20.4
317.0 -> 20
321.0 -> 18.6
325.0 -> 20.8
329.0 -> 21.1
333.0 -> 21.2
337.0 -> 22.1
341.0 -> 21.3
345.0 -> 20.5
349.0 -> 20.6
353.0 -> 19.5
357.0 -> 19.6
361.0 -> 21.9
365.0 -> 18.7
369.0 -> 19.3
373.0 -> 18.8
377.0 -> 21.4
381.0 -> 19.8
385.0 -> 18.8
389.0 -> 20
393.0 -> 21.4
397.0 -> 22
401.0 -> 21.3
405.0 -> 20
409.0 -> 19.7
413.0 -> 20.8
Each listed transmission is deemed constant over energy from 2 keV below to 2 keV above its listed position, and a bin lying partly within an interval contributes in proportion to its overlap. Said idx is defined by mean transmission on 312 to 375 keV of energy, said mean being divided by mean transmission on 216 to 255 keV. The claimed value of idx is 1.07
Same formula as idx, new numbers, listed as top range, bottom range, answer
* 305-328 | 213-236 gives 1.15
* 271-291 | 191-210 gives 1.01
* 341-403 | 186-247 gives 1.03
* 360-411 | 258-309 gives 0.95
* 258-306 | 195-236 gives 1.12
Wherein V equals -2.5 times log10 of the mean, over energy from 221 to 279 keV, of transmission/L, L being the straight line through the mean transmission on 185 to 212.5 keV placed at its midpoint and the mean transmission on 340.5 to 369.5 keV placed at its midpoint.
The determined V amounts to 0.04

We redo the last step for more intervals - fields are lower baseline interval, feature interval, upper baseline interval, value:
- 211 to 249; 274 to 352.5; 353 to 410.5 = -0.086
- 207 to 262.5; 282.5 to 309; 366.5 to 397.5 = -0.105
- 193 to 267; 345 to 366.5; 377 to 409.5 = 0.010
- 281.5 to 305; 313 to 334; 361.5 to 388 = 0.031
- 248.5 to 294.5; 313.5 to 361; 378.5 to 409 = 0.012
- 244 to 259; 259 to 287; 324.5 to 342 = -0.018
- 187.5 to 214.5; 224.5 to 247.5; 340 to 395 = 0.068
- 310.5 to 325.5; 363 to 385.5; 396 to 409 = 0.054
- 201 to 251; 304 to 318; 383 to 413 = -0.042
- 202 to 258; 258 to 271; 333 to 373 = -0.054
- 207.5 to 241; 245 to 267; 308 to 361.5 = -0.106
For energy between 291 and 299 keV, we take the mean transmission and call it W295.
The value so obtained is 22.4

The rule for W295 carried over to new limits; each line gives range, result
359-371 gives 20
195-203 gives 22.4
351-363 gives 20.3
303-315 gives 20.8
